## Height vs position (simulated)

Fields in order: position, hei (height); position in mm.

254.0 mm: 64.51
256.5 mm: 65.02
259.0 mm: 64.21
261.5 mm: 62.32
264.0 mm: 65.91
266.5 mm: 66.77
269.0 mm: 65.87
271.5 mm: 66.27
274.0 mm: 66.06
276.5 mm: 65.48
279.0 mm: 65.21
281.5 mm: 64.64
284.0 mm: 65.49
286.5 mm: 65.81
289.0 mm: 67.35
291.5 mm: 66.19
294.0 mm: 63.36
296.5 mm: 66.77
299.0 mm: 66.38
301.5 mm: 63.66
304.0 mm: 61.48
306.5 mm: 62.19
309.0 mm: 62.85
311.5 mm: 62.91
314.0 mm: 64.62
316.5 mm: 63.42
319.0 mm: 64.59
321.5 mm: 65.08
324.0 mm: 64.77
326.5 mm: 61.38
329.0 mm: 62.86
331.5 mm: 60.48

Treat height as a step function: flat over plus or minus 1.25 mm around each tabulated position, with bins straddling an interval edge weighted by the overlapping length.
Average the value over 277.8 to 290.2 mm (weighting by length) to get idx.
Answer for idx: 65.7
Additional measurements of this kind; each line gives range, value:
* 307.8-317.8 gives 63.5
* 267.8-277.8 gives 65.9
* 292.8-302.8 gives 65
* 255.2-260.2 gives 64.6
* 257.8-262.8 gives 63.3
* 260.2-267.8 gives 65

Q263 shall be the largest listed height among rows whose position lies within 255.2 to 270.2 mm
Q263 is 66.77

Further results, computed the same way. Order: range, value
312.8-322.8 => 65.08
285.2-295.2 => 67.35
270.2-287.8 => 66.27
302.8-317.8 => 64.62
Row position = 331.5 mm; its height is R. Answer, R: 60.48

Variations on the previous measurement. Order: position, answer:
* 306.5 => 62.19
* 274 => 66.06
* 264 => 65.91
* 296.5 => 66.77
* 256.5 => 65.02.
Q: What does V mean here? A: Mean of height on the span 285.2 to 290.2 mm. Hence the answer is 66.6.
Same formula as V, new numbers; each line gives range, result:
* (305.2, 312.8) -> 62.7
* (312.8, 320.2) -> 64.2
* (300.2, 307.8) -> 62.5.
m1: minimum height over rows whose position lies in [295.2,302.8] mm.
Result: 63.66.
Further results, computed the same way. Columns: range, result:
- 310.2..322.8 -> 62.91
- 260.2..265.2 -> 62.32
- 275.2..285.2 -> 64.64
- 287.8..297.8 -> 63.36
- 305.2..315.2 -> 62.19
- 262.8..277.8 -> 65.48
